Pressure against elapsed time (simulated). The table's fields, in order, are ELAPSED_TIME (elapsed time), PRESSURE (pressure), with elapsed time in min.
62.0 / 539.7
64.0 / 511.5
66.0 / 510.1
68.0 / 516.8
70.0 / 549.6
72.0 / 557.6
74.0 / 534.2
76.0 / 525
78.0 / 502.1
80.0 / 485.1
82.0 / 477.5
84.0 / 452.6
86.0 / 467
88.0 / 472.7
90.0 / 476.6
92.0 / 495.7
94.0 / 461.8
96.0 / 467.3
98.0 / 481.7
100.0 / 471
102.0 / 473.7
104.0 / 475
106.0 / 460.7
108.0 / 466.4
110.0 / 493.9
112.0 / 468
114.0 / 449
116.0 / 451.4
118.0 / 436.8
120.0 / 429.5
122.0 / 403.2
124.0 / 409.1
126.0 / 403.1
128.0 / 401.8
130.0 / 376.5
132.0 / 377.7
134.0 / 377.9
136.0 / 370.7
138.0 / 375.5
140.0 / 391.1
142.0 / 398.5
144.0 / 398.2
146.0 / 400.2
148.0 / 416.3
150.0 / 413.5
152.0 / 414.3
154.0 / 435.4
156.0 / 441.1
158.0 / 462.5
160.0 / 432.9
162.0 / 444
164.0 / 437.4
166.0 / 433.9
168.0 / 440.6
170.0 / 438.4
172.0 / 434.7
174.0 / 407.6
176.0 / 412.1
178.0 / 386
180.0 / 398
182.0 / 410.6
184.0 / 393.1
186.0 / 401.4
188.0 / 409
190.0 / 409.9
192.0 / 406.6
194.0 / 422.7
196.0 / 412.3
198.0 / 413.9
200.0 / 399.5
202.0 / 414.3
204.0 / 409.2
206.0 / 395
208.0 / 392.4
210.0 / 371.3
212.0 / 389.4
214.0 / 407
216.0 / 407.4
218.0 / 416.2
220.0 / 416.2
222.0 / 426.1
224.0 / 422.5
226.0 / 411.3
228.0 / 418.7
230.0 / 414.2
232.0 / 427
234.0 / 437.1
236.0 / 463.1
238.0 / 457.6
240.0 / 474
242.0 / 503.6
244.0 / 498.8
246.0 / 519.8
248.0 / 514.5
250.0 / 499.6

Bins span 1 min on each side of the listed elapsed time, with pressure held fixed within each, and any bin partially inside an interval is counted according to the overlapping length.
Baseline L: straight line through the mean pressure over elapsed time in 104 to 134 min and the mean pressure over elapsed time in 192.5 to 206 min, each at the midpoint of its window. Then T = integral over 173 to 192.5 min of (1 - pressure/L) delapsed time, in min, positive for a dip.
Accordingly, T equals 0.53 min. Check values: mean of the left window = 430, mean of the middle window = 403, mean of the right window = 411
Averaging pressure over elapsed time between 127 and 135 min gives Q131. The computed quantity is 383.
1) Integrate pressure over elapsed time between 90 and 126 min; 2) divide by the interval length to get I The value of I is 457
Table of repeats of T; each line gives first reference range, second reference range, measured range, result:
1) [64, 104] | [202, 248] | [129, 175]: 4.9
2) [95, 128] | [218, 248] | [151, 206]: 3.9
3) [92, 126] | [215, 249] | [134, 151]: 2.2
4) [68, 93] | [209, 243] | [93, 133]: 3.4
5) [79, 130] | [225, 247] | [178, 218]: 4.7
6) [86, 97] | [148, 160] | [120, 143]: 2.9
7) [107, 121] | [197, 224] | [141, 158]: 0.8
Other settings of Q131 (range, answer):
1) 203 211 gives 392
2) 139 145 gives 396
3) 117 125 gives 420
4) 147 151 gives 415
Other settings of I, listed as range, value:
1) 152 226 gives 415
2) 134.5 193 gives 414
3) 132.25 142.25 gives 381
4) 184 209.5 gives 406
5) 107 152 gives 414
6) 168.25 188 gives 410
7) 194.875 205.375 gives 409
